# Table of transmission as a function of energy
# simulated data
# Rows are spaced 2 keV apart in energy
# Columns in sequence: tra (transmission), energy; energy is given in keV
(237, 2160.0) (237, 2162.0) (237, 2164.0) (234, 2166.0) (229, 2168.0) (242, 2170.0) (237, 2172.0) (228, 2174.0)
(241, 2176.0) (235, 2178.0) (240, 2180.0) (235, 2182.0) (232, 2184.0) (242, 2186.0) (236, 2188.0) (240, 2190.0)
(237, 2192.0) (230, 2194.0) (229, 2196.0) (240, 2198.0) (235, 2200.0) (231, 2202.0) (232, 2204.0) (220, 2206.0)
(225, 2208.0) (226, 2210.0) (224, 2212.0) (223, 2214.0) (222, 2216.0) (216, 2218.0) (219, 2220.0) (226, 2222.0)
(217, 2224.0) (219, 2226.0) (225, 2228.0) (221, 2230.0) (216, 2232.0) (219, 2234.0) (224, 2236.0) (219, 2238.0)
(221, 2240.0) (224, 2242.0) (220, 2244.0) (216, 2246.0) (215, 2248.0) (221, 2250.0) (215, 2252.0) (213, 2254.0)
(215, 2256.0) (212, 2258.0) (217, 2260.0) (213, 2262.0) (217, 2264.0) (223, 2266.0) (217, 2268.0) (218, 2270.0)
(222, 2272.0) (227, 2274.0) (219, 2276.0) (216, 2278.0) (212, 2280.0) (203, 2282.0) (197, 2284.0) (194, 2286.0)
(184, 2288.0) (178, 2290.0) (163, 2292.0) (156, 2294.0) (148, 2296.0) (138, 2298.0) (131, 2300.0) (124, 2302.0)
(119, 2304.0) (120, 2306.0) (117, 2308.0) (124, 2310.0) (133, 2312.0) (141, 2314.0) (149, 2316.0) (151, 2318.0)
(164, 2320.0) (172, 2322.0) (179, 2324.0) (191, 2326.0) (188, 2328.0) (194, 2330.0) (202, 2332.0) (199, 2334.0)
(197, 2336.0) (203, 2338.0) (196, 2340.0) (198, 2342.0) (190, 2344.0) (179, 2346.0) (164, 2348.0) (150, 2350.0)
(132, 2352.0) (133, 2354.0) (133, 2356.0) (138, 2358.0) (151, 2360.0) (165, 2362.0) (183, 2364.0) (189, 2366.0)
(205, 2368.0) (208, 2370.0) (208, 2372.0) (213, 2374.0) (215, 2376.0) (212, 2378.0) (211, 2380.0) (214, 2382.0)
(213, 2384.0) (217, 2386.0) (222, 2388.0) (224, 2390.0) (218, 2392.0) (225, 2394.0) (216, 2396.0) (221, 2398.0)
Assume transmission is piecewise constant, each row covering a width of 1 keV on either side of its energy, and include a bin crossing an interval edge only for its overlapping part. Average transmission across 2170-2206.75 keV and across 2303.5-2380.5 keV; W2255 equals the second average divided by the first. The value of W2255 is 0.7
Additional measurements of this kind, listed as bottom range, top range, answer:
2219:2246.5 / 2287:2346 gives 0.74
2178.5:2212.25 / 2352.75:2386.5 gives 0.81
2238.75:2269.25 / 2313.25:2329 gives 0.77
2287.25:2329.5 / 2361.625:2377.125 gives 1.32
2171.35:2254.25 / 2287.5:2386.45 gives 0.76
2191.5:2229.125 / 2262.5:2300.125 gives 0.86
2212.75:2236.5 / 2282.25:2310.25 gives 0.69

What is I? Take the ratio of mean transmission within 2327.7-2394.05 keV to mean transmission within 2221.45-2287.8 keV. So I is 0.9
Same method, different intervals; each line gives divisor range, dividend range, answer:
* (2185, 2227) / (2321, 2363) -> 0.76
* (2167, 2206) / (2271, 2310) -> 0.73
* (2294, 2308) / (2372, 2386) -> 1.63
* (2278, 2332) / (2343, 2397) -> 1.17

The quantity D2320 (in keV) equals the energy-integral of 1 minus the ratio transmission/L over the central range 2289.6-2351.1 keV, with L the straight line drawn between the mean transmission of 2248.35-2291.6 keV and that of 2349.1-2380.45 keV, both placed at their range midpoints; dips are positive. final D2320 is 9.30 keV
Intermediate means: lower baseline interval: 210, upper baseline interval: 177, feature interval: 163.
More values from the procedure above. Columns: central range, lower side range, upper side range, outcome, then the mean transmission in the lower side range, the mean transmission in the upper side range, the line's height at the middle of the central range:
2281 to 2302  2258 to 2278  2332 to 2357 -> 3.92 keV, 219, 174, 205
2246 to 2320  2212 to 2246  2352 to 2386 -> 9.14 keV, 221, 186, 207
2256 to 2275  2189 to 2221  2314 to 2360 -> -1.51 keV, 228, 172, 202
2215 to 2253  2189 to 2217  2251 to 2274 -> 0.56 keV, 230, 217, 223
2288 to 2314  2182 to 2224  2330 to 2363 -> 6.91 keV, 229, 171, 190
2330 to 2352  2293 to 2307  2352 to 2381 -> -3.11 keV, 134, 181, 163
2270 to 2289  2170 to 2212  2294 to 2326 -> -4.87 keV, 234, 143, 166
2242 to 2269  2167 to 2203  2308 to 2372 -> -1.41 keV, 236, 171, 206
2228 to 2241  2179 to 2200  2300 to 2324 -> -1.30 keV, 236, 139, 200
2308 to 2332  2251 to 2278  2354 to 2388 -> 4.89 keV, 217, 191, 204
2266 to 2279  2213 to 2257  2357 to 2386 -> -0.45 keV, 219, 195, 213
